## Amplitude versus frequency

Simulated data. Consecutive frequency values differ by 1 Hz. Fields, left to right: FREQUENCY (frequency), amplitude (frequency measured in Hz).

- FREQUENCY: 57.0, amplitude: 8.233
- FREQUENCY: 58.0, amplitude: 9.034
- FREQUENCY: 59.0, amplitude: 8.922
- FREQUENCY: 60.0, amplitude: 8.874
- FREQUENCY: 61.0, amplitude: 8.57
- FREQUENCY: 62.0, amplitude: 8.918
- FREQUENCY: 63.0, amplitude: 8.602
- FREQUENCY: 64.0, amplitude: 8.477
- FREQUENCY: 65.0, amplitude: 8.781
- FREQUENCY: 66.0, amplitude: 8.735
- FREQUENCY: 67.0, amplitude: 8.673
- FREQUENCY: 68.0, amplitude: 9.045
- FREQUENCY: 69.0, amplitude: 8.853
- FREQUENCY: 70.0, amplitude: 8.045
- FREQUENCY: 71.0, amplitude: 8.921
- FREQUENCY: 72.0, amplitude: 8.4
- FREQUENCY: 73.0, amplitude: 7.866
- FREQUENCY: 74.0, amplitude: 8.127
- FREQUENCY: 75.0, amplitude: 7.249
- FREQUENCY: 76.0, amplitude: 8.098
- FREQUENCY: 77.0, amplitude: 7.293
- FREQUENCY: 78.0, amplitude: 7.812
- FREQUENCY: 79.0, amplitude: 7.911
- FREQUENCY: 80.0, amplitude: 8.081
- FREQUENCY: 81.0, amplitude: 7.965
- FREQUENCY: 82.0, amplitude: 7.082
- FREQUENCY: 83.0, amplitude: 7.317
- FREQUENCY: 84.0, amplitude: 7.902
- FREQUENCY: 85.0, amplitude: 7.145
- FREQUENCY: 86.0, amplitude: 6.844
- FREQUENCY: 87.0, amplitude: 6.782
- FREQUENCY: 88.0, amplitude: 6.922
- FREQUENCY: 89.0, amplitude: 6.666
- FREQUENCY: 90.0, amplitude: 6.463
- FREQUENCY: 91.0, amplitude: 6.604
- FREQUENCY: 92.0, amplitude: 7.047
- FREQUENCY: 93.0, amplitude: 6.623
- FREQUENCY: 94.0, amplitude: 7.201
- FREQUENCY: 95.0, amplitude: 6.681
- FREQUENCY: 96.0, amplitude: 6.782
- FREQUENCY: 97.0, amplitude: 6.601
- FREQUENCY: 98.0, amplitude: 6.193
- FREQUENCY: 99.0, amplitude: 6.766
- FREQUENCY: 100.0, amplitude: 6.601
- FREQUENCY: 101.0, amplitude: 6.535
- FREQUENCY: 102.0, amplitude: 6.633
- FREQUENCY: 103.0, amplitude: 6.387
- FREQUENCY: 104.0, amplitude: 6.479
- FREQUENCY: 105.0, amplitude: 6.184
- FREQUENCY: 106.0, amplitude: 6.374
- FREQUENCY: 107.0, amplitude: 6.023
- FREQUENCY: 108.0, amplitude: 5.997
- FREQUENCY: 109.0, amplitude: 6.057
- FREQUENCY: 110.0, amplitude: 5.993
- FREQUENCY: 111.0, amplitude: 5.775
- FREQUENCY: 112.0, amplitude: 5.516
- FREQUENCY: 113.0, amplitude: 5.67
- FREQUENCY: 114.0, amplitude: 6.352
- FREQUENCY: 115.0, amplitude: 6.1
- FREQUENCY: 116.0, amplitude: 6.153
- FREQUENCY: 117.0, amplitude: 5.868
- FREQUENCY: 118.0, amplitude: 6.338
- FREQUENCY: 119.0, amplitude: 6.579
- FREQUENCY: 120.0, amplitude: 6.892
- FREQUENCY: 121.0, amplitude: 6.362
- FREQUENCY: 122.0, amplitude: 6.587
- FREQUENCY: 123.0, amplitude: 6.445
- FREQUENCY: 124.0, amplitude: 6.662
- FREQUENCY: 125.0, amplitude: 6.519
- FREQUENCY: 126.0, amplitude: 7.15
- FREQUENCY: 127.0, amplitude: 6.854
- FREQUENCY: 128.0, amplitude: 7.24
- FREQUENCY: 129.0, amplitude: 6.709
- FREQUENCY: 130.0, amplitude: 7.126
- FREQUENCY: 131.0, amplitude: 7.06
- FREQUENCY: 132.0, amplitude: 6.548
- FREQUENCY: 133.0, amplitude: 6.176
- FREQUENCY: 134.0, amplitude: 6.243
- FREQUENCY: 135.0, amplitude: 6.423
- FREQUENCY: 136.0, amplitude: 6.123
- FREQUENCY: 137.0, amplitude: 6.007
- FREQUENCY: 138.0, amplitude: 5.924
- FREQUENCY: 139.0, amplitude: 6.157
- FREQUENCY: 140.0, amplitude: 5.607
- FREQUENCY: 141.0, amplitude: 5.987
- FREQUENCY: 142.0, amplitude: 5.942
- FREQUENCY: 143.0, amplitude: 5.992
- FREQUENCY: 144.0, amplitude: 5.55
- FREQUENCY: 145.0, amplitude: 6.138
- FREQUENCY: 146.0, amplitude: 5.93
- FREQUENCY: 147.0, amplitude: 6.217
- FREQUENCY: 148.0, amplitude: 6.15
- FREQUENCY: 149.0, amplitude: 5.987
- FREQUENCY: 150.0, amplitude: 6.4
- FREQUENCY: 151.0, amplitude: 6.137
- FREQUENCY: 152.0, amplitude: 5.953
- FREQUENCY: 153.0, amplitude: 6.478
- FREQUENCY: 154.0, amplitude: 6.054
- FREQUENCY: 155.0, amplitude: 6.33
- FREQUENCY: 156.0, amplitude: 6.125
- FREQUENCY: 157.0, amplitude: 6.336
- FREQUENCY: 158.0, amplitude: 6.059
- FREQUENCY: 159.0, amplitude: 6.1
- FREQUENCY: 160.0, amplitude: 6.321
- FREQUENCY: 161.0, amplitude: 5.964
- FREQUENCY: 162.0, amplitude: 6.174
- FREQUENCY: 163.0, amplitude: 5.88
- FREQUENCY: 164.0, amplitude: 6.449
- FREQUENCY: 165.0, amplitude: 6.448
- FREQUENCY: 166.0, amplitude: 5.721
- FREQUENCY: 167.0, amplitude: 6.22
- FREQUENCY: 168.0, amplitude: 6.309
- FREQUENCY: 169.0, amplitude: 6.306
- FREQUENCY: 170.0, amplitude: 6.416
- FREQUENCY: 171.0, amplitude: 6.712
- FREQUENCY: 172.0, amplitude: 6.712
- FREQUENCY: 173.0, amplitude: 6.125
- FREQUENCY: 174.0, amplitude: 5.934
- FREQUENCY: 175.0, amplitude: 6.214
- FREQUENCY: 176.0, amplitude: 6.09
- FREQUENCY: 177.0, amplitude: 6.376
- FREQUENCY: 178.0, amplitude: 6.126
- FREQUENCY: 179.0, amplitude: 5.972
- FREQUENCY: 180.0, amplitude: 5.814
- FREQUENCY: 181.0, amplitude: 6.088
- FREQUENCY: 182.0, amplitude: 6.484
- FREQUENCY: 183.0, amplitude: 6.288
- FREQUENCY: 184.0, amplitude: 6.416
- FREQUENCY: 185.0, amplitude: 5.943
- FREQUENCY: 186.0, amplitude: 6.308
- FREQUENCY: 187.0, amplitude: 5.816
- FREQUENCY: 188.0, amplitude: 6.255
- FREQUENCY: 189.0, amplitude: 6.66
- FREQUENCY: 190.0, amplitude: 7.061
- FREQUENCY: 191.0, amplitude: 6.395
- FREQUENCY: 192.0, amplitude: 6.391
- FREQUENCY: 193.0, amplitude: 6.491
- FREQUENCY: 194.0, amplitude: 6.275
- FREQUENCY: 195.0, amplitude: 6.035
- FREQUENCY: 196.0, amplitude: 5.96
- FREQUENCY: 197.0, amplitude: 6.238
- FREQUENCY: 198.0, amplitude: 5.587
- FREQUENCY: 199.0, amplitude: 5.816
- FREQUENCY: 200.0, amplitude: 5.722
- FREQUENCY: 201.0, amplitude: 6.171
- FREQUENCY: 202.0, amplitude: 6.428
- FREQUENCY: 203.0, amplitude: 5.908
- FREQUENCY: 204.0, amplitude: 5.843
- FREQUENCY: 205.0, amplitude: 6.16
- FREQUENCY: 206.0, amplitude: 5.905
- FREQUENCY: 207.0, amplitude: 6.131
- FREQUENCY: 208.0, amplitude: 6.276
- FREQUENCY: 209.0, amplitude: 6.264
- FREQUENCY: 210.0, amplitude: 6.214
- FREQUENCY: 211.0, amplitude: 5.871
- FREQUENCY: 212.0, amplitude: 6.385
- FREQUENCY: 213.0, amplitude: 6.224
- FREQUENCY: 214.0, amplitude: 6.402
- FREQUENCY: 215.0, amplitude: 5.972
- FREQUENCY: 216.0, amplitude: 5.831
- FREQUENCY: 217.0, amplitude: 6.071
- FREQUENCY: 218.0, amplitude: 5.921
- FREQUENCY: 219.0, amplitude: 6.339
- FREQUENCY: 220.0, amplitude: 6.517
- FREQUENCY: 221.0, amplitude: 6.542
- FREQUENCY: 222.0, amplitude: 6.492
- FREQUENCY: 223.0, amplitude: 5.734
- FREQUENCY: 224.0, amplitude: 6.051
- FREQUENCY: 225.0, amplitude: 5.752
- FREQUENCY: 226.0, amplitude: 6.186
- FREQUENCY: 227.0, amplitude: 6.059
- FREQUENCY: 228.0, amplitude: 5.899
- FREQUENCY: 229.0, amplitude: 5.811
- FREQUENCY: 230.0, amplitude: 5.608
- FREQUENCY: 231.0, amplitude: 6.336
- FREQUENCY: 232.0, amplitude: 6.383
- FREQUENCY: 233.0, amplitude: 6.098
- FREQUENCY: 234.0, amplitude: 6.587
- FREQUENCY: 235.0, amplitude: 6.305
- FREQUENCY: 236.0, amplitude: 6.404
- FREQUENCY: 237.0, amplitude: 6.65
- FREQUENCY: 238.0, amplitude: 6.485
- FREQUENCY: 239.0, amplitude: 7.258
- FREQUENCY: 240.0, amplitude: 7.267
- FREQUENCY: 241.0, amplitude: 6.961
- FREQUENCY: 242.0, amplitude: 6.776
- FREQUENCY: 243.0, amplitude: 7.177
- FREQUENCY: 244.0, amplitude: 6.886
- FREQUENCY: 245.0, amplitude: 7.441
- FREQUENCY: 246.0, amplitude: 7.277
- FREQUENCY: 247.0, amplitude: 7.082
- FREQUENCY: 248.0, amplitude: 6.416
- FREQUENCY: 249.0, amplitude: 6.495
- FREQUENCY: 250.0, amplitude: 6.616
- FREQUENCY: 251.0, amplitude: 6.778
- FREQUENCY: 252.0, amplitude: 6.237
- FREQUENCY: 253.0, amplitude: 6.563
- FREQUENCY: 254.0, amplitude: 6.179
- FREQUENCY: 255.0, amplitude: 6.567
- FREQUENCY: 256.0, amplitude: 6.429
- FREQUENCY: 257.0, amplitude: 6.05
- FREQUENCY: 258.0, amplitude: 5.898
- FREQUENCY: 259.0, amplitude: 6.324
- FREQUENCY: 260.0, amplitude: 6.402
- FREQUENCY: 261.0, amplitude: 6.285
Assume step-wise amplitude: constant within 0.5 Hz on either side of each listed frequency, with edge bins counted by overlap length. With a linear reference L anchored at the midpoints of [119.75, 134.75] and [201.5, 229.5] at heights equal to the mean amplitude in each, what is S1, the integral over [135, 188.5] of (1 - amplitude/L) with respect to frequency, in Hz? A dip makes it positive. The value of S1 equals 2.7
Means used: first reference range 6.7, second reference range 6.11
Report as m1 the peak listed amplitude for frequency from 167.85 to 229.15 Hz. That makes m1 7.061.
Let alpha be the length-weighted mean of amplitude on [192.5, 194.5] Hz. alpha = 6.38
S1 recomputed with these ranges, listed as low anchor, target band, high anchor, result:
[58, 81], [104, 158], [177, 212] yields 7.61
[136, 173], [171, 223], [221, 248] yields 1.19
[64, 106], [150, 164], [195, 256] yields 1.37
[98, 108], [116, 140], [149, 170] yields -0.70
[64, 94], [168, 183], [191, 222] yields 0.63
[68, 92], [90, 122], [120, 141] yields 3.00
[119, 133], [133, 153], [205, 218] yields 1.71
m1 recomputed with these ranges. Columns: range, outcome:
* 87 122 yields 7.201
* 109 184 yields 7.24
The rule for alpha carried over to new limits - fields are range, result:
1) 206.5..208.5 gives 6.2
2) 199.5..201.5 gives 5.95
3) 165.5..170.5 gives 6.19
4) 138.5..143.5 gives 5.94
